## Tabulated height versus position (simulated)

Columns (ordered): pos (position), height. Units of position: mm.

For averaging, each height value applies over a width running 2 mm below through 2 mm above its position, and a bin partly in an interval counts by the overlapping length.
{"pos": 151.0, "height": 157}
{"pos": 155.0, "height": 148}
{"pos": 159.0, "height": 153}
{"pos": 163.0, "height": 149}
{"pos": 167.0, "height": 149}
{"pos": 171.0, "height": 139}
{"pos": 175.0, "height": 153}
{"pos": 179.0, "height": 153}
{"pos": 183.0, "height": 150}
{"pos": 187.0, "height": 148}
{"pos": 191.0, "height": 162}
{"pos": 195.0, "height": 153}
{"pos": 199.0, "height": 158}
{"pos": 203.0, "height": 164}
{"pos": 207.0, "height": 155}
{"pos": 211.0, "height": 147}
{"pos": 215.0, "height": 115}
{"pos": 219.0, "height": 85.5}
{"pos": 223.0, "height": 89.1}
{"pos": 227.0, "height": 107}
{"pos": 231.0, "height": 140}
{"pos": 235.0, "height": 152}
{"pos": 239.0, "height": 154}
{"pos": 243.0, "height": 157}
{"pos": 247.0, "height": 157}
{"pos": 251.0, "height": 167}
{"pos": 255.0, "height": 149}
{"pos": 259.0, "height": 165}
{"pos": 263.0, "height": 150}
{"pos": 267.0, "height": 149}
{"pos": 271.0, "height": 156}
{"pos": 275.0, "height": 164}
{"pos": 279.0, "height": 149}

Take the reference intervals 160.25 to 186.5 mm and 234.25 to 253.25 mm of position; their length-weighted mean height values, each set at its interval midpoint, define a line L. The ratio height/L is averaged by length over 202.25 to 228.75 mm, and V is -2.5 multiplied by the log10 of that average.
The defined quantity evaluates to 0.26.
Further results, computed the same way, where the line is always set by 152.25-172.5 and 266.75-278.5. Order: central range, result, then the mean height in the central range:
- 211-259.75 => 0.132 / 136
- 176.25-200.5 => -0.027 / 154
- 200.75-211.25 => -0.038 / 157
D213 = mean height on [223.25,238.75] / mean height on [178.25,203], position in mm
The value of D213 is 0.84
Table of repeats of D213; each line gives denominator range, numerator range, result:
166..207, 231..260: 1.02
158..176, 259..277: 1.05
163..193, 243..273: 1.04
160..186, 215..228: 0.65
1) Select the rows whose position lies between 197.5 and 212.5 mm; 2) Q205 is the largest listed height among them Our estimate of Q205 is 164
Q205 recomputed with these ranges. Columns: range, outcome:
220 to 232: 140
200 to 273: 167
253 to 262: 165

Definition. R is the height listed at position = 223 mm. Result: 89.1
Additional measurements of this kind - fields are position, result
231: 140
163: 149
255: 149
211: 147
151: 157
